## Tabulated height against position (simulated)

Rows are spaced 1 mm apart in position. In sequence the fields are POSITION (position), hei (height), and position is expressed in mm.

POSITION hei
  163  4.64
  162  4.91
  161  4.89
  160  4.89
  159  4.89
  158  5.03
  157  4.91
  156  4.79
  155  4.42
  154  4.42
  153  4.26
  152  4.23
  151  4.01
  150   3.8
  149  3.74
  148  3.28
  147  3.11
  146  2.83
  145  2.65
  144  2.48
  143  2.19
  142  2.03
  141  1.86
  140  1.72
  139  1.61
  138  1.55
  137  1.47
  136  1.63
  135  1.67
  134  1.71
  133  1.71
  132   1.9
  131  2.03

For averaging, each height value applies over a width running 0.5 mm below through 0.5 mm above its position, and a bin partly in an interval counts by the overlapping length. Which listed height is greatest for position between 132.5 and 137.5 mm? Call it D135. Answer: 1.71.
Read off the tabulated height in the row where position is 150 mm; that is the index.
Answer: 3.8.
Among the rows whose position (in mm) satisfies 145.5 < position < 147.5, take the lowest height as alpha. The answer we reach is 2.83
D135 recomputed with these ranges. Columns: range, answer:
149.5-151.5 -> 4.01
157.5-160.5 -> 5.03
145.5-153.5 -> 4.26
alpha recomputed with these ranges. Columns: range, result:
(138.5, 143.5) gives 1.61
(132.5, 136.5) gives 1.63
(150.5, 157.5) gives 4.01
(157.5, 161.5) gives 4.89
